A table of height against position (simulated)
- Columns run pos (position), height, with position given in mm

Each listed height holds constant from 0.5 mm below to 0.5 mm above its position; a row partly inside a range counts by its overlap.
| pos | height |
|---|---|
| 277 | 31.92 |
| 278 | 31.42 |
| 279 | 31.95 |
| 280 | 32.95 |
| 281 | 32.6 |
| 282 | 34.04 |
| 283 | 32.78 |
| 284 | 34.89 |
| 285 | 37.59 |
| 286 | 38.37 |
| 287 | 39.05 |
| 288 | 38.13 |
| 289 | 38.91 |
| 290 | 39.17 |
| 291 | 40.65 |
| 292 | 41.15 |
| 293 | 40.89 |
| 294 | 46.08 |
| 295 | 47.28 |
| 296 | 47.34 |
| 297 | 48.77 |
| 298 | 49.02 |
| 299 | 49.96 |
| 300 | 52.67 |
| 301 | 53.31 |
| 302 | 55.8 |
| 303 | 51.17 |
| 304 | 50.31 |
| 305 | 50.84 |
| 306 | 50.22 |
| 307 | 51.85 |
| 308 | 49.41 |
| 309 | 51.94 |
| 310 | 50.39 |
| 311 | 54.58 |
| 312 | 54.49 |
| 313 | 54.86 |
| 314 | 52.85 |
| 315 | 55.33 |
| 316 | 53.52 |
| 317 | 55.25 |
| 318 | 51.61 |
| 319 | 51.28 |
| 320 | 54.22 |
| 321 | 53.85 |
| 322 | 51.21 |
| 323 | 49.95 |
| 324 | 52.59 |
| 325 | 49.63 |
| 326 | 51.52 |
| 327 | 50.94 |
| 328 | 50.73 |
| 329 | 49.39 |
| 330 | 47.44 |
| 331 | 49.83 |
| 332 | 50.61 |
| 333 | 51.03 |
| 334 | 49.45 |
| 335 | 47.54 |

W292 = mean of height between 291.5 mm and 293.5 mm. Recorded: 41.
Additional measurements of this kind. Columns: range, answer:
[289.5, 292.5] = 40.3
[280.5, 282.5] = 33.3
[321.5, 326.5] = 51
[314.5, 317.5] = 54.7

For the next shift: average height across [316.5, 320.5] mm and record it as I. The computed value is 53.1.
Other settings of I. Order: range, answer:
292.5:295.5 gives 44.8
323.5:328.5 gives 51.1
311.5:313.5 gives 54.7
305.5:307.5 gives 51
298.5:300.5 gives 51.3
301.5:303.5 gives 53.5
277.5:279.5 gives 31.7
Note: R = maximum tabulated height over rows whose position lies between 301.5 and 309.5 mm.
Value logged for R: 55.8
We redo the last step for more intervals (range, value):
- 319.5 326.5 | 54.22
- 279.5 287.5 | 39.05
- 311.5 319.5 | 55.33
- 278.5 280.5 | 32.95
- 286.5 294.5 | 46.08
